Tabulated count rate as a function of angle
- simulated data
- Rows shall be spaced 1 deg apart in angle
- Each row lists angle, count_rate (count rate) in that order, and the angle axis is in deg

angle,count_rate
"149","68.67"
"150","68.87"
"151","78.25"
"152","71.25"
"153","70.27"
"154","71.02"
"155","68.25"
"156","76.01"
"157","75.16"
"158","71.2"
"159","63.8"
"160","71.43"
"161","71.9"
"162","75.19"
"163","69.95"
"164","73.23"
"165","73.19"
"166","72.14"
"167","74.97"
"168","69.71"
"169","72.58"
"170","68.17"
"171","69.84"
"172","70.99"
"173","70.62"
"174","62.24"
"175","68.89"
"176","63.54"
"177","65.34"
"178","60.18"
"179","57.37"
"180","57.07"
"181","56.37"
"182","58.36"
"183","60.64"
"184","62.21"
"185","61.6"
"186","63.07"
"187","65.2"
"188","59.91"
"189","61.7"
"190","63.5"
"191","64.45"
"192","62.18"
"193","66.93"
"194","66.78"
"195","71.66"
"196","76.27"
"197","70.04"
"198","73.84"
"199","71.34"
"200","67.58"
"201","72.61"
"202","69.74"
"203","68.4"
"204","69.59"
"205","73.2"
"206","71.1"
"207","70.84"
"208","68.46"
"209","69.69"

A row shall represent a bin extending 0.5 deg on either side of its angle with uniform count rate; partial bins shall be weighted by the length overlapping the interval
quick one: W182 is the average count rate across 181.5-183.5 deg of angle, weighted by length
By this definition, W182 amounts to 59.5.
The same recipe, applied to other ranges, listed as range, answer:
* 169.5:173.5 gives 69.9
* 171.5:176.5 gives 67.3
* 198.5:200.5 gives 69.5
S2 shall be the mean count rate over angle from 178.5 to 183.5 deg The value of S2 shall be 58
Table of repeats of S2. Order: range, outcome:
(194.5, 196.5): 74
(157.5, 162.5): 70.7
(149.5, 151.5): 73.6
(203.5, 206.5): 71.3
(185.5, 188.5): 62.7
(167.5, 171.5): 70.1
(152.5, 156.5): 71.4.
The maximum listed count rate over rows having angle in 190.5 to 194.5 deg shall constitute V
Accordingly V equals 66.93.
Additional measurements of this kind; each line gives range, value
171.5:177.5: 70.99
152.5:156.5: 76.01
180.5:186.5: 63.07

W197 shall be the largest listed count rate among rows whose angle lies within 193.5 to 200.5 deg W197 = 76.27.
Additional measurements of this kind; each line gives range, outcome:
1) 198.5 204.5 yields 72.61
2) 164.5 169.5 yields 74.97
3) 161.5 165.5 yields 75.19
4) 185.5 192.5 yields 65.2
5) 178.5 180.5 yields 57.37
